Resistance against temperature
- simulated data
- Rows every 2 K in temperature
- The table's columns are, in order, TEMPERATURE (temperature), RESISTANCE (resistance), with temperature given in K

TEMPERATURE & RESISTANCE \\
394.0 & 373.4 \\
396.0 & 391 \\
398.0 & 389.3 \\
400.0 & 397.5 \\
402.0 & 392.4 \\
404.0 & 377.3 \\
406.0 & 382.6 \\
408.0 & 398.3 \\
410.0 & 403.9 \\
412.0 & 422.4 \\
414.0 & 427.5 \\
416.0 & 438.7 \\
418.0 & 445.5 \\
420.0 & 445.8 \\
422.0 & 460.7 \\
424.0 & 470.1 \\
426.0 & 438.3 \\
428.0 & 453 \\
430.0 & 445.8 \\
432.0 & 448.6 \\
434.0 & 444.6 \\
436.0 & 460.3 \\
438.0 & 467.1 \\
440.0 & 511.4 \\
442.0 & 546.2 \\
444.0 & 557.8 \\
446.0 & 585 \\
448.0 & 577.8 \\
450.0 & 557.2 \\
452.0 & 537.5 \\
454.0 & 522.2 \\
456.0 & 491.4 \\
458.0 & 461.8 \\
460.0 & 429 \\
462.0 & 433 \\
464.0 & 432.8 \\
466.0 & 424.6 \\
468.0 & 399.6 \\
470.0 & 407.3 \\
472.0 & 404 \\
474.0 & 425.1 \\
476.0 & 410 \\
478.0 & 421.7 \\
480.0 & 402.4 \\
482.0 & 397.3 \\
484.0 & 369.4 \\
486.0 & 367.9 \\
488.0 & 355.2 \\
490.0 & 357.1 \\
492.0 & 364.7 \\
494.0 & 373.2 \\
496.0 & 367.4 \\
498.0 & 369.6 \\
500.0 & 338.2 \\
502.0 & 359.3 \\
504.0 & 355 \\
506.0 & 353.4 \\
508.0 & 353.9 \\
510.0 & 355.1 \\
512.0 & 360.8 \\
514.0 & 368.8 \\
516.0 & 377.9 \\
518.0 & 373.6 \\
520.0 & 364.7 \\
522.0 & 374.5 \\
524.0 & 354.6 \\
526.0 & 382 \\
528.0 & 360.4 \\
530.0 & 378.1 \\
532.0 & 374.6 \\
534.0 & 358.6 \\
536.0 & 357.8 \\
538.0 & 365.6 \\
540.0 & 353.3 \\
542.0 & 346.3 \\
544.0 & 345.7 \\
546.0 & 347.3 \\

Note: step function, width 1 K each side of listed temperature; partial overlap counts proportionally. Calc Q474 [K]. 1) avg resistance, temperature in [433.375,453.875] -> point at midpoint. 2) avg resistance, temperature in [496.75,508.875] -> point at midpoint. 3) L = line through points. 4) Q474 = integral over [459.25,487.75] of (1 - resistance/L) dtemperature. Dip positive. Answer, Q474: 2.1 K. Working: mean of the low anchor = 526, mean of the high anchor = 355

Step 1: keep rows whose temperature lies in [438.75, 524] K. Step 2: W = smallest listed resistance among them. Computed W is 338.2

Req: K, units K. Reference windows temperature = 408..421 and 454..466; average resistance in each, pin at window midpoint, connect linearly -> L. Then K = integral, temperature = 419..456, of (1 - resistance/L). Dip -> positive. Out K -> -4.57 K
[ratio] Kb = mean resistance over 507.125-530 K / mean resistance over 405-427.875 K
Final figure 0.9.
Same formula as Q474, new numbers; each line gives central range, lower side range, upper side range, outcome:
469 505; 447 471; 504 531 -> 3.5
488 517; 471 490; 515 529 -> 1.5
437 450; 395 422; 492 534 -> -4.8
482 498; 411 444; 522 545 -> 1.4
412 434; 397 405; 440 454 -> 1.0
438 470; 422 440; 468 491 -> -5.0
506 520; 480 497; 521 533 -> 0.3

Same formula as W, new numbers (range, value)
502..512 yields 353.4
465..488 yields 355.2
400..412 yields 377.3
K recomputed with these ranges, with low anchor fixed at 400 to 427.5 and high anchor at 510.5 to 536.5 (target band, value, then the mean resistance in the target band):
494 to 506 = 0.7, 359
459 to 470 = -0.7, 422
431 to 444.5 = -2.6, 488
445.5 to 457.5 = -4.0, 540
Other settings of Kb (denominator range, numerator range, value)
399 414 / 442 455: 1.39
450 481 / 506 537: 0.82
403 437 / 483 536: 0.84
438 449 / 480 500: 0.67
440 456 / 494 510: 0.65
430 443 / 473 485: 0.85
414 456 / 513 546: 0.74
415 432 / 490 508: 0.80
